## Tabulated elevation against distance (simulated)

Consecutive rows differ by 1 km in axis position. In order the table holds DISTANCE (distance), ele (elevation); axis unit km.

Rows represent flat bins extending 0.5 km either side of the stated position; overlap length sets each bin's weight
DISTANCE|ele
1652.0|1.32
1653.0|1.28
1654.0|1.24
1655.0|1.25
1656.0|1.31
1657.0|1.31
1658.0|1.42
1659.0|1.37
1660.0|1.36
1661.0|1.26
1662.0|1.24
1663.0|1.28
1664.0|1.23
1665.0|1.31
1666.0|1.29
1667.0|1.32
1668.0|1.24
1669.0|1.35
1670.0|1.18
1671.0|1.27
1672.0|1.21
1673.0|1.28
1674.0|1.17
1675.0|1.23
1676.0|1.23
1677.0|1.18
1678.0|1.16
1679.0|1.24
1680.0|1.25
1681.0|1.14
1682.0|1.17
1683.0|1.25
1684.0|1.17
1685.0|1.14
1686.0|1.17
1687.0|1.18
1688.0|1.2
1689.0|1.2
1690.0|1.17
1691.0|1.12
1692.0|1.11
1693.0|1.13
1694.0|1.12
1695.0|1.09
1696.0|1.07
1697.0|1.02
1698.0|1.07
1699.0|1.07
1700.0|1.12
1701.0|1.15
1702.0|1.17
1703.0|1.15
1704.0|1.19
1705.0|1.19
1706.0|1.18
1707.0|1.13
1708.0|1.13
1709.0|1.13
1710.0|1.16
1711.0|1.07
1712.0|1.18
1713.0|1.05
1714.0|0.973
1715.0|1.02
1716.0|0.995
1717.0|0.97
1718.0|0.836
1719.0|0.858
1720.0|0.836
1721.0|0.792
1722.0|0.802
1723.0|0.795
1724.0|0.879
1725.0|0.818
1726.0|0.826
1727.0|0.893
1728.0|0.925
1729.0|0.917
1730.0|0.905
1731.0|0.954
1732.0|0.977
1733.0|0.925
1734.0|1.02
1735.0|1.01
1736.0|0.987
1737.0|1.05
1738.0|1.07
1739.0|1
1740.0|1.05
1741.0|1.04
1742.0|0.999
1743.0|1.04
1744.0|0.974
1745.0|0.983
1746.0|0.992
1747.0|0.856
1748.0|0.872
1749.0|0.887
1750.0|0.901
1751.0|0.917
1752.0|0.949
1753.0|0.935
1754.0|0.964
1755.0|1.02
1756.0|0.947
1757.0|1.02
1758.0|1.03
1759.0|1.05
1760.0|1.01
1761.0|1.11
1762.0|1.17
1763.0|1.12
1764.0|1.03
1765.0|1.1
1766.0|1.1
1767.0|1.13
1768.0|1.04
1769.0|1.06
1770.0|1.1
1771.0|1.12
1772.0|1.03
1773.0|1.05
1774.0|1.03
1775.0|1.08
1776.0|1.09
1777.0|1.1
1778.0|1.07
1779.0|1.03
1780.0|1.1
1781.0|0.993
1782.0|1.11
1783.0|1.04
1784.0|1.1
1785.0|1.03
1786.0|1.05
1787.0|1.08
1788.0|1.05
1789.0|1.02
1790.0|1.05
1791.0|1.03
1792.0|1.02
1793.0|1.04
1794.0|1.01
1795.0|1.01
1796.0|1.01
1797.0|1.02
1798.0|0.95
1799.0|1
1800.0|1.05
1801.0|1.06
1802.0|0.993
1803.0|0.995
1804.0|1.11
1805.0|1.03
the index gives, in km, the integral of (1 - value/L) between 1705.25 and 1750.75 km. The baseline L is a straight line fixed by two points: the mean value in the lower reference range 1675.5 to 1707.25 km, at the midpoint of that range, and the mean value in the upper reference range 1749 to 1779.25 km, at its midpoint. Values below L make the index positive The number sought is 5.2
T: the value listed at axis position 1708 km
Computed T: 1.13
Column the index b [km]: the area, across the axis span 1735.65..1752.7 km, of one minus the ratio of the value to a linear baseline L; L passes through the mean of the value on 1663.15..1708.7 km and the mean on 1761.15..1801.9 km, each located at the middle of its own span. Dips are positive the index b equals 2.0 km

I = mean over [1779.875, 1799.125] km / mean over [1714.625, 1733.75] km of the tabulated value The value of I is 1.16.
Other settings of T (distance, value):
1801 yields 1.06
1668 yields 1.24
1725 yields 0.818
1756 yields 0.947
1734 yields 1.02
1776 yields 1.09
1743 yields 1.04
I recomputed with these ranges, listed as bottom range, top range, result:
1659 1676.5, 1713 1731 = 0.70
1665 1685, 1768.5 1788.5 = 0.87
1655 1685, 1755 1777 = 0.85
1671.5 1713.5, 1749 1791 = 0.90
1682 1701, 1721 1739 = 0.82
